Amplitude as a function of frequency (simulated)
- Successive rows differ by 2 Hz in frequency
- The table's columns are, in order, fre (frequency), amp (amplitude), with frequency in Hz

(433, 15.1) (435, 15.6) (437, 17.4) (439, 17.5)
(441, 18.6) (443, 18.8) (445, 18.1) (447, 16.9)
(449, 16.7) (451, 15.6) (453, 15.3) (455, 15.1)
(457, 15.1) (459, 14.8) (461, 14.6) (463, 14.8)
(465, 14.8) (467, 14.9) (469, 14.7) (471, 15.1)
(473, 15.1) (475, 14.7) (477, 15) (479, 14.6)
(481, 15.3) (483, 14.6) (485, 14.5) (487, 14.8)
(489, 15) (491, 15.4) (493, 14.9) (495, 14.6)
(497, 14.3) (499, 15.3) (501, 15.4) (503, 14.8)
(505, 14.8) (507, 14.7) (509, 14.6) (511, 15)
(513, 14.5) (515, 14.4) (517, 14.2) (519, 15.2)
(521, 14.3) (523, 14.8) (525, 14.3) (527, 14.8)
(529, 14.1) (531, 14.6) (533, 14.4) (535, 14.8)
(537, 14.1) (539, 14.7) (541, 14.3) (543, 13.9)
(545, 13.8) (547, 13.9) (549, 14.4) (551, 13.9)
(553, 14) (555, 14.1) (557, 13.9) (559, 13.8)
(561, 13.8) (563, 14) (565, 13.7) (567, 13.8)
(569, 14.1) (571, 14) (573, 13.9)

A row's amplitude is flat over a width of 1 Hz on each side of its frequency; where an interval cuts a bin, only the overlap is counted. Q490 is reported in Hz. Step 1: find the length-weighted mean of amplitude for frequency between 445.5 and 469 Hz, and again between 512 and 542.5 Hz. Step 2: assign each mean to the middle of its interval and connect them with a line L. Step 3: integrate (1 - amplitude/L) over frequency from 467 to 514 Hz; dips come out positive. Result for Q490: 0.3 Hz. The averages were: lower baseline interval 15.4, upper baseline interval 14.5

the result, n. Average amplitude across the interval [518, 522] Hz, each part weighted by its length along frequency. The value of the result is 14.8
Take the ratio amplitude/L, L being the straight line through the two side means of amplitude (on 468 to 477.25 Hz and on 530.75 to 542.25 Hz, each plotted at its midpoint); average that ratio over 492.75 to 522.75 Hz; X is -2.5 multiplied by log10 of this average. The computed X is 0.00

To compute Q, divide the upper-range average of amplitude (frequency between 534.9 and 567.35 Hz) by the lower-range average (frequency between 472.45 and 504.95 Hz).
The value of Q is 0.9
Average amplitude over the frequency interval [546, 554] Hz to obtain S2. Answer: 14.1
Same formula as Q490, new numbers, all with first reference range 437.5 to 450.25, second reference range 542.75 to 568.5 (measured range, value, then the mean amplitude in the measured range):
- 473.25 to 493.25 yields 1.8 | 14.9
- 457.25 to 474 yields 2.1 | 14.9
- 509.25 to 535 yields 0.8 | 14.6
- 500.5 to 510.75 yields 0.5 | 14.8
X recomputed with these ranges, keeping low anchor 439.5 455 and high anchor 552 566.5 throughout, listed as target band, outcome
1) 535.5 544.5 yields 0.01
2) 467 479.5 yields 0.10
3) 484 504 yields 0.06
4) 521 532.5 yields 0.02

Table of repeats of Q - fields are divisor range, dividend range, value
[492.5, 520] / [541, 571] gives 0.95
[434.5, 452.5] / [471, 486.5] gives 0.86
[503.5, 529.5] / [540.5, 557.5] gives 0.96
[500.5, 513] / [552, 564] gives 0.94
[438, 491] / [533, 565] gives 0.90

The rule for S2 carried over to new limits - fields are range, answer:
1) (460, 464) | 14.7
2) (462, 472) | 14.9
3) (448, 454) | 15.9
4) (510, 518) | 14.5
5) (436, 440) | 17.4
